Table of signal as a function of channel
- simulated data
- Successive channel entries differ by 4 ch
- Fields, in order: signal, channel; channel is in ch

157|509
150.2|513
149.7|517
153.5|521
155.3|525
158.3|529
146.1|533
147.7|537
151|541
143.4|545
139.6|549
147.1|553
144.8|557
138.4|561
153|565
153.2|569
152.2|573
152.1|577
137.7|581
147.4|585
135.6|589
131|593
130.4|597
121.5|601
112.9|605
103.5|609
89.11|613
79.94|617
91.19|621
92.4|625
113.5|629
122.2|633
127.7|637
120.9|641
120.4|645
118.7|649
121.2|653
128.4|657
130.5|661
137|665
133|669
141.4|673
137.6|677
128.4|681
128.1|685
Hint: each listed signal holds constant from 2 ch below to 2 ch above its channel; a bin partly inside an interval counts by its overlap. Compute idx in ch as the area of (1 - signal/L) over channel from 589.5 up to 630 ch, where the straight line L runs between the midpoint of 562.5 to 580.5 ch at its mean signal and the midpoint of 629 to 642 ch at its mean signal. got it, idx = 8.1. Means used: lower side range 151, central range 107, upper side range 122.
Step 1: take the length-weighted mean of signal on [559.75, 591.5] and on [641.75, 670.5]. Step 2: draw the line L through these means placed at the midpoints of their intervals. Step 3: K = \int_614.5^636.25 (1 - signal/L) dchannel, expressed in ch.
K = 5.3 ch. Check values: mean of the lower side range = 146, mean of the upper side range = 127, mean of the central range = 101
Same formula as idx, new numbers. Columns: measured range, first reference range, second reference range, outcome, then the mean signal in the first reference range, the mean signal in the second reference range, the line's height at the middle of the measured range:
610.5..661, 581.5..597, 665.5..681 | 9.4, 137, 136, 137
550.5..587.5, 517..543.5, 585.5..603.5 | -2.2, 152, 131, 139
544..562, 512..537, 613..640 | -0.6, 152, 104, 139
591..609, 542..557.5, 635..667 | 1.8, 144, 126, 135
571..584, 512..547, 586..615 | -1.8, 151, 119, 129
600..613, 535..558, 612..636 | 0.2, 146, 99.7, 110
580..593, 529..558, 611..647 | -1.3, 147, 106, 126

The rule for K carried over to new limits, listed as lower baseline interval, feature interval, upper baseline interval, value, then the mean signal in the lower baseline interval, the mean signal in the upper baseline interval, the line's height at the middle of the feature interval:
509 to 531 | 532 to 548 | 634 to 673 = 0.3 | 154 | 127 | 150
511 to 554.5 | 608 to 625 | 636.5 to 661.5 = 5.2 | 149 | 123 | 131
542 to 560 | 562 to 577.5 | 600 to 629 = -2.5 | 144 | 98.9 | 131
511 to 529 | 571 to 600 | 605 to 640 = -4.5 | 153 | 104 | 121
